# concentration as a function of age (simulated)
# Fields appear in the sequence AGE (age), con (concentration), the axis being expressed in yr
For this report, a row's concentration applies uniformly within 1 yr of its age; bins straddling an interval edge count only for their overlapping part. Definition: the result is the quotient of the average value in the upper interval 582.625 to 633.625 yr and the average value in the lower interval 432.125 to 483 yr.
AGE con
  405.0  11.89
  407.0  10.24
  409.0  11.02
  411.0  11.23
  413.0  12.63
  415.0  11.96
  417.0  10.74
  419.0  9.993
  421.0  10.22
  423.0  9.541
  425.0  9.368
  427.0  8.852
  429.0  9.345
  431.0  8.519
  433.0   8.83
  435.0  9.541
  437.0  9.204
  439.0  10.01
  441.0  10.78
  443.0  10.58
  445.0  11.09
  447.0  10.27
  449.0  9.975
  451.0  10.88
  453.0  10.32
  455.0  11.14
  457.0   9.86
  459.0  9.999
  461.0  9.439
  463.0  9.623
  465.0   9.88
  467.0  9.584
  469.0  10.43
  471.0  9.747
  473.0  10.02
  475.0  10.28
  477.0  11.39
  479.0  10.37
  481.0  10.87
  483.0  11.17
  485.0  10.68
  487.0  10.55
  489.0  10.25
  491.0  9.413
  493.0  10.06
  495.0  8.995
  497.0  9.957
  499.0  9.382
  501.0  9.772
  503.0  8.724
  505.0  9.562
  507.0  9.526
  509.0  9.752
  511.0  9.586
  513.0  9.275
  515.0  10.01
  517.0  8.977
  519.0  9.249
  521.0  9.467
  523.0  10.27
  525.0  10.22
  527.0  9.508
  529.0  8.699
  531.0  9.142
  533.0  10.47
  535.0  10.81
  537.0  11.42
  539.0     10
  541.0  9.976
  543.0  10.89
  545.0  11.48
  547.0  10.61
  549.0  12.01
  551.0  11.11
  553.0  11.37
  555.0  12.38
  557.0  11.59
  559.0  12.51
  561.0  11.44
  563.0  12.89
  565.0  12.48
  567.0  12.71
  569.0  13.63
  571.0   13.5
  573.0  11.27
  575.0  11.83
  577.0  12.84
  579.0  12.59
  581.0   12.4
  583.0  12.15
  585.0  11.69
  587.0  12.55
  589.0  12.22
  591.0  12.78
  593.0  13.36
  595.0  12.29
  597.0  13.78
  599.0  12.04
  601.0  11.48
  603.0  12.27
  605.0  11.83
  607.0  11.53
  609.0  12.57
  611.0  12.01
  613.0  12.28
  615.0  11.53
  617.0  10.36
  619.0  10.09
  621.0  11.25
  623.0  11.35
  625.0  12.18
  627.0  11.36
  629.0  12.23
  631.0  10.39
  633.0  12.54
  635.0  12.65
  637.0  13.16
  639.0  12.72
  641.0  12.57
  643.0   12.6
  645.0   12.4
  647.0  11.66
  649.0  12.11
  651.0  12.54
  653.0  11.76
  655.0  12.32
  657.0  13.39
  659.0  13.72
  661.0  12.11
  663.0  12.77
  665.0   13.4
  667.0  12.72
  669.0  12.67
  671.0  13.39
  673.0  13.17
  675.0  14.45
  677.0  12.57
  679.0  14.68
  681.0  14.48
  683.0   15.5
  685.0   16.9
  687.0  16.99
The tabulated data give 1.17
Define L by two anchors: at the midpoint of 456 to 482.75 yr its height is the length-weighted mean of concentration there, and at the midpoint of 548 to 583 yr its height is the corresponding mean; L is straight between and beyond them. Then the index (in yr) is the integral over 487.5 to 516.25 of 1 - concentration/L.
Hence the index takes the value 3.3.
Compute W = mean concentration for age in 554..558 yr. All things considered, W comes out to 12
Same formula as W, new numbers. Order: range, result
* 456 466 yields 9.76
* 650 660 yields 12.7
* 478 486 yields 10.8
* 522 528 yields 10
